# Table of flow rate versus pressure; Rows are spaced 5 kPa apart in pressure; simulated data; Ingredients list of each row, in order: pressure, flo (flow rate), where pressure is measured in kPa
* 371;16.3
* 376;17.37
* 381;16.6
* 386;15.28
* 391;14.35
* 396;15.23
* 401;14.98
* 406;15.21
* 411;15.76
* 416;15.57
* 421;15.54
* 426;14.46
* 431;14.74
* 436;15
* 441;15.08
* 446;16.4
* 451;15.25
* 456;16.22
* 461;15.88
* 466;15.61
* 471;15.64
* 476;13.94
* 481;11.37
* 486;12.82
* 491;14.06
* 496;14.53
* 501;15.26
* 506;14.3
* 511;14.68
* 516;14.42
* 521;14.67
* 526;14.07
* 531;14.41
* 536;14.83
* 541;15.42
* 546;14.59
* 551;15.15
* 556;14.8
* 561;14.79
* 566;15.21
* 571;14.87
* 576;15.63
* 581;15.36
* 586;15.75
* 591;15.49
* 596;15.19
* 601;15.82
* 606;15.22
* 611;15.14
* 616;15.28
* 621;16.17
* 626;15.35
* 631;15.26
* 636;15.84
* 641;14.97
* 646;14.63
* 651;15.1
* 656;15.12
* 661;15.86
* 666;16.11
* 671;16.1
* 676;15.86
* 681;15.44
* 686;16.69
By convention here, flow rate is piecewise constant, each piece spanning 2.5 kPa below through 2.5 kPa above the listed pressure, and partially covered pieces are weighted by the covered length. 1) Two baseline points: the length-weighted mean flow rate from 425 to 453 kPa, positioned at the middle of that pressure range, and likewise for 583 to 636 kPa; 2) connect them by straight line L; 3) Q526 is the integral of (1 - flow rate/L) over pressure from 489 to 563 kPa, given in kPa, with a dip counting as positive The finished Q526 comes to 3.24 kPa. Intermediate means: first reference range 15.2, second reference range 15.5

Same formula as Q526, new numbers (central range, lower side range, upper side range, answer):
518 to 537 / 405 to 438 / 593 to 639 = 1.1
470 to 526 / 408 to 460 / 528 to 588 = 4.1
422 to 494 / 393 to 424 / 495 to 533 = 1.0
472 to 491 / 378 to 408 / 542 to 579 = 2.6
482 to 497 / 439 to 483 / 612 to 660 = 1.6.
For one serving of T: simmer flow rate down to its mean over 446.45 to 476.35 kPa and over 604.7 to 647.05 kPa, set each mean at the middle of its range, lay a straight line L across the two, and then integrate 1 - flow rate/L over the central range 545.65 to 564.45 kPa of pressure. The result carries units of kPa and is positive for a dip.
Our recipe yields 0.7 kPa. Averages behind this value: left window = 15.6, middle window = 14.9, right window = 15.3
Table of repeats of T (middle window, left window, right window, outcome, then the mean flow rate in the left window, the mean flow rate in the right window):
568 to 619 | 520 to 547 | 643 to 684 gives -1.06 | 14.7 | 15.5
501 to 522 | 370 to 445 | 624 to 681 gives 1.16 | 15.4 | 15.5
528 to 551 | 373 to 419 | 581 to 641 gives 1.01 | 15.6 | 15.5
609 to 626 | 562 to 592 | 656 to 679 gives 0.08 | 15.3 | 15.9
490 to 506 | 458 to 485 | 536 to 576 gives -0.01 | 14.4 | 15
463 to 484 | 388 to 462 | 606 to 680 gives 1.63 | 15.3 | 15.5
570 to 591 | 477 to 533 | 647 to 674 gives -0.92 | 14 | 15.6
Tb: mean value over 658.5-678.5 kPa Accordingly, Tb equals 16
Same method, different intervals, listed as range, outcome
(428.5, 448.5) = 15.3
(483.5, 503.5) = 14.2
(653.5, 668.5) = 15.7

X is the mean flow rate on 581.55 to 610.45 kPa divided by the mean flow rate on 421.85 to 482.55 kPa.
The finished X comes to 1.03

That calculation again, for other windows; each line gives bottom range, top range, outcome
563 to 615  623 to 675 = 1.01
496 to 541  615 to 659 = 1.05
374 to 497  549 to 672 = 1.02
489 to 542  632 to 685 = 1.06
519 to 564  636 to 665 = 1.03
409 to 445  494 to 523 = 0.96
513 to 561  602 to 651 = 1.04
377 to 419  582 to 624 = 1.00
